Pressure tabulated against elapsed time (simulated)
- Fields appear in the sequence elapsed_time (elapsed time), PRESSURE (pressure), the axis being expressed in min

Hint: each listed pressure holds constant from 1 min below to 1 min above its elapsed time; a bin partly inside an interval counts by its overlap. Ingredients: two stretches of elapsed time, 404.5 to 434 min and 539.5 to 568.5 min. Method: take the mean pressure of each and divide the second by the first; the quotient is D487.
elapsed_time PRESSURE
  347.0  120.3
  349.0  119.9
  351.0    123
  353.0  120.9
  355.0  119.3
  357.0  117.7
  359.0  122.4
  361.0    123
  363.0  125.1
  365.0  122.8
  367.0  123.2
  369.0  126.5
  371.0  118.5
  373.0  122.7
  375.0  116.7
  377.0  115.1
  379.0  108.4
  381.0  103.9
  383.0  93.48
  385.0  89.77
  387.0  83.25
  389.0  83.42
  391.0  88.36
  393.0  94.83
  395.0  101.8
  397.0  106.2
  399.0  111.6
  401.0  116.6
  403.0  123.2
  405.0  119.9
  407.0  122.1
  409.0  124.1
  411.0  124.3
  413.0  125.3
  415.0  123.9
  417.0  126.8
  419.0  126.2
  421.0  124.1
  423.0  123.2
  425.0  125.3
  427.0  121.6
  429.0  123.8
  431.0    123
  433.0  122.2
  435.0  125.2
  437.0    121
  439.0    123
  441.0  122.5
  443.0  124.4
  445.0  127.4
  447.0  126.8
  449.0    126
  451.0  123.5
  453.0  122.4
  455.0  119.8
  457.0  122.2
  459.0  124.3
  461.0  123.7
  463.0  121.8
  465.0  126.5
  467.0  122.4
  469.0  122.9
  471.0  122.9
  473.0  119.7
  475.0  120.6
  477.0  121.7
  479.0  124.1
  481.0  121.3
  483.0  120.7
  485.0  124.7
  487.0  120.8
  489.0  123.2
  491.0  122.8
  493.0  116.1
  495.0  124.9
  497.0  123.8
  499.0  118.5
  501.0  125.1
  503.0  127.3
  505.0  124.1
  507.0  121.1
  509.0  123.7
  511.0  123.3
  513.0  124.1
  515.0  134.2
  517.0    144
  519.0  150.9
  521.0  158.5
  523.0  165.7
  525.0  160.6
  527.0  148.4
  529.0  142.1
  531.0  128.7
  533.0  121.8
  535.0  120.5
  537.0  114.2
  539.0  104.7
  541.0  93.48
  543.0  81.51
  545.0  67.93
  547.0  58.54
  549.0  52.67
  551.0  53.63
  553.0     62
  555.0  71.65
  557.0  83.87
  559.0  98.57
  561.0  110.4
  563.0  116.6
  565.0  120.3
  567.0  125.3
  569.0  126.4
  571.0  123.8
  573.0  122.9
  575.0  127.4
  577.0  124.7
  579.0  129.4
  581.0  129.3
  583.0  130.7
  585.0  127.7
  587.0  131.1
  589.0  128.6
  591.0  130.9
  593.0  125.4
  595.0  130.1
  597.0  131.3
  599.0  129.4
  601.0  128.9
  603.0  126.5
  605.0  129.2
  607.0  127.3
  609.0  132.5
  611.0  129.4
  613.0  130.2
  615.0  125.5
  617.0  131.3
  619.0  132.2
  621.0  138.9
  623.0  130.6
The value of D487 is 0.70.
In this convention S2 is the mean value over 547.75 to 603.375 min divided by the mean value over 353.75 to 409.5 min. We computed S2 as 1.02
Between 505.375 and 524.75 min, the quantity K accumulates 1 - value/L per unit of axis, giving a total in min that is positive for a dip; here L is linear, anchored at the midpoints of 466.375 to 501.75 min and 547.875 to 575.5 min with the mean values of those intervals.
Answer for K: -4.5 min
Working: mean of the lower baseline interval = 122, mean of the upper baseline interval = 99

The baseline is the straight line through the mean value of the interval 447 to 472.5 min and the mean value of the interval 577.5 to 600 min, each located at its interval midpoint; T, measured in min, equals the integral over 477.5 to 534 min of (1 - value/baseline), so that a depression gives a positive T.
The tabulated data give -2.4 min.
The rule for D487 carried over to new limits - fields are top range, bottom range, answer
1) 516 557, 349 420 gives 0.96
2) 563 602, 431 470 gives 1.03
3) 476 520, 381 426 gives 1.12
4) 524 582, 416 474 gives 0.87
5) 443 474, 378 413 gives 1.16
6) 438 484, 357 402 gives 1.13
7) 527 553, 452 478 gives 0.78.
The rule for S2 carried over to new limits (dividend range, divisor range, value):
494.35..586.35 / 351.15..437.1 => 1.01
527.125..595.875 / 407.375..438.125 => 0.89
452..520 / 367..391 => 1.18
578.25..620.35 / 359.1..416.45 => 1.15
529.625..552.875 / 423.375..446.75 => 0.73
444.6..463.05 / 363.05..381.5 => 1.05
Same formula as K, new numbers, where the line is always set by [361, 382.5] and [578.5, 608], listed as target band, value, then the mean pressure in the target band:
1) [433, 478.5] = -0.40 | 123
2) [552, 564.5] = 3.50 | 91.7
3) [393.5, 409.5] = 0.63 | 115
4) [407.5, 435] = -0.85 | 124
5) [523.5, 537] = -1.13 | 136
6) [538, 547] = 3.04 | 83.8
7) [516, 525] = -2.15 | 155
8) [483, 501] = 0.29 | 122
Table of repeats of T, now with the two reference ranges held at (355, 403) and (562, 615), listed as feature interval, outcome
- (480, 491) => -0.31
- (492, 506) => -0.34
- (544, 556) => 6.10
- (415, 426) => -1.13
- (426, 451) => -1.96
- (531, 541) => 0.70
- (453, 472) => -0.98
